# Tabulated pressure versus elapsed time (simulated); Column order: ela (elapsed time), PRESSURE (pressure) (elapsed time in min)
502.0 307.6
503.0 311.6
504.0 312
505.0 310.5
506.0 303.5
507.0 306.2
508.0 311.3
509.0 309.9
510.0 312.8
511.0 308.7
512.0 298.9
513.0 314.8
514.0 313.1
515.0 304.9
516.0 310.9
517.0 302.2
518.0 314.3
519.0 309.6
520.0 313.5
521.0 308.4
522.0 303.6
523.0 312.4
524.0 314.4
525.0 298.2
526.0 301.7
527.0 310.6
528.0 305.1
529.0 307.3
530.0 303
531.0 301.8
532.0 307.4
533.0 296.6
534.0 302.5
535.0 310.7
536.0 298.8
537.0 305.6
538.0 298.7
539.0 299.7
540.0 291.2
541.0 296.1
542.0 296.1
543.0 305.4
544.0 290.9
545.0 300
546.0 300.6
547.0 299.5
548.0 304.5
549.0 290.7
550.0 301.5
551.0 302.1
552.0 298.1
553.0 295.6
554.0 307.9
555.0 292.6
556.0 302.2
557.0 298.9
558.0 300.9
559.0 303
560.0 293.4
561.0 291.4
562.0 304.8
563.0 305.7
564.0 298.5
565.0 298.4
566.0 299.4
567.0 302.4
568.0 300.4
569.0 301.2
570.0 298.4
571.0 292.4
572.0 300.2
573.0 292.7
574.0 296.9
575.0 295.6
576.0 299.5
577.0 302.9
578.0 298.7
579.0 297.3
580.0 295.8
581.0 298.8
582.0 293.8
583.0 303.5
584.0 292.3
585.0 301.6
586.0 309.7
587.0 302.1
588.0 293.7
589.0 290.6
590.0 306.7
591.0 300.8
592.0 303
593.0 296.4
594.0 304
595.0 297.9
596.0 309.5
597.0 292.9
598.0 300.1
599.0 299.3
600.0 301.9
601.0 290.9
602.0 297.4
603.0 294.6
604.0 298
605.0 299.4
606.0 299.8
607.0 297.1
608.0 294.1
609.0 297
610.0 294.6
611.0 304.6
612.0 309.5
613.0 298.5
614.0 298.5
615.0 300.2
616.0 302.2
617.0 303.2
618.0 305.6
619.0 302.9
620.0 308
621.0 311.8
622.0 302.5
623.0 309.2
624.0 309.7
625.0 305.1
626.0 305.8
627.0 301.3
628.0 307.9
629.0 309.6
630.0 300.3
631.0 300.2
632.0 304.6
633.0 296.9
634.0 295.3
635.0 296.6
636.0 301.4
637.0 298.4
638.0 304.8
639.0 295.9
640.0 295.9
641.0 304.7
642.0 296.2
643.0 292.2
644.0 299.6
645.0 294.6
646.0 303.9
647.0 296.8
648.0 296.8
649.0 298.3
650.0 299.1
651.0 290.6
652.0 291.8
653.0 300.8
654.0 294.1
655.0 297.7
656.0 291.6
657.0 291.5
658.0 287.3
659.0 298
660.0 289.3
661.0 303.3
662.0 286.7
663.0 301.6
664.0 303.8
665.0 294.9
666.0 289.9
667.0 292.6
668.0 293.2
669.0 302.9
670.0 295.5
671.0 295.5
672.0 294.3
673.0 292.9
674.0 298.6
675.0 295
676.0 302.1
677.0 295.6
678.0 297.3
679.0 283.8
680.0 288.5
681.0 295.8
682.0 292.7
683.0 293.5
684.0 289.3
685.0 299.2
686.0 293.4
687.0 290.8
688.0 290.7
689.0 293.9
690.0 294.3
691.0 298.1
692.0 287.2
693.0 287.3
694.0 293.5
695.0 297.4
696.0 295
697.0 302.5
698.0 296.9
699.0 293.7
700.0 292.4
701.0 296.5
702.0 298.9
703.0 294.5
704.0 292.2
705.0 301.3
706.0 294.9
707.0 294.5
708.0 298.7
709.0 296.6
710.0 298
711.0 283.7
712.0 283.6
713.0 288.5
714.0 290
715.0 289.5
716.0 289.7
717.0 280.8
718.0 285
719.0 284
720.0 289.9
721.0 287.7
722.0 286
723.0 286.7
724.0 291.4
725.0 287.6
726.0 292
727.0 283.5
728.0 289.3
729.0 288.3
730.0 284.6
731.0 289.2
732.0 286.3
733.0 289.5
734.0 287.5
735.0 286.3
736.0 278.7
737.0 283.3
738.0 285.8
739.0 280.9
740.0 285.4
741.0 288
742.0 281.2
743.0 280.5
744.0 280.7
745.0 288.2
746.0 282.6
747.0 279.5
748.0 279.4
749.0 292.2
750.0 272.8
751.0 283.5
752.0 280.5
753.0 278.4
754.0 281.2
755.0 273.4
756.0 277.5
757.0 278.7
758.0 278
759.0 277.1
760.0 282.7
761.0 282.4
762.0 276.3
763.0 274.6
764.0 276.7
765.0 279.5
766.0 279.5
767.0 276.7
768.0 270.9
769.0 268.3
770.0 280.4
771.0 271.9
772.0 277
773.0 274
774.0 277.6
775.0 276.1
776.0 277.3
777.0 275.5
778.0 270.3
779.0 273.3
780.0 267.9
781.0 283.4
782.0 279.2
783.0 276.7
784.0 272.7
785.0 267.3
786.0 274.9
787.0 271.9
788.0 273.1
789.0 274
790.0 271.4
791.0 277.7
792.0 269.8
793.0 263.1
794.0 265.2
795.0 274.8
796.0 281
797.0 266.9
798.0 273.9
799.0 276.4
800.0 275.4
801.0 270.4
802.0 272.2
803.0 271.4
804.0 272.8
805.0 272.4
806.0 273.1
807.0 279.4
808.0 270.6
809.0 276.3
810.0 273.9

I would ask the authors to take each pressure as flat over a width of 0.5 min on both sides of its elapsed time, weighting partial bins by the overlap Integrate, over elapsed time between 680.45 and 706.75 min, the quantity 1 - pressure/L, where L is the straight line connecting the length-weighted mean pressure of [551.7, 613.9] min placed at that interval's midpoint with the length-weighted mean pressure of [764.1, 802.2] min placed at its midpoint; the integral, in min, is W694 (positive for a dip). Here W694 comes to -0.9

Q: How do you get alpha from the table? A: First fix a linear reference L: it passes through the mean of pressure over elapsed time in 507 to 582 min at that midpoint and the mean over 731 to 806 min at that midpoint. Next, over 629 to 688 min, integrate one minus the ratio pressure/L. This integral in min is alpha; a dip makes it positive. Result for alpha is -1.35 min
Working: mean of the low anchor 302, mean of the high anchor 277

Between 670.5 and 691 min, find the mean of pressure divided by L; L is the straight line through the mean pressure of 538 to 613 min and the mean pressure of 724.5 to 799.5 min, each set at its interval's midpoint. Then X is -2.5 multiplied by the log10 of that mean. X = -0.02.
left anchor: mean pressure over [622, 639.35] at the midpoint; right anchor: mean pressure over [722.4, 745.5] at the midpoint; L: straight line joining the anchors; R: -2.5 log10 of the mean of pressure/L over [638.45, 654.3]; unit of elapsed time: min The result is 0.011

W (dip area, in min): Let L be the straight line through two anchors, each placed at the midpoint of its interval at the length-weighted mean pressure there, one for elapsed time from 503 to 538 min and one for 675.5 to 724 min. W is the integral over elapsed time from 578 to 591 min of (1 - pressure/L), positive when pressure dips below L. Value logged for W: 0.13 min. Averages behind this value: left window 307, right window 292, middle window 299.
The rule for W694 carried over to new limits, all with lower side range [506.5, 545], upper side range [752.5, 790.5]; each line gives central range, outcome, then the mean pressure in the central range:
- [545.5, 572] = 0.2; 299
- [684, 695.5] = -0.3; 293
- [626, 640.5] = -0.4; 301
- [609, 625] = -0.5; 304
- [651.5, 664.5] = -0.3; 295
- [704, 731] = -0.7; 290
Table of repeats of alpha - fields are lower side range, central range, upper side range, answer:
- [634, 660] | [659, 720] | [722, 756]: -0.6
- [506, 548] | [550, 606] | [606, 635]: 0.8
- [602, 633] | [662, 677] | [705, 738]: 0.0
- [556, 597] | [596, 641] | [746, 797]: -1.1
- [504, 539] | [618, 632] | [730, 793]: -0.5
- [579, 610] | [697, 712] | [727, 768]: -0.4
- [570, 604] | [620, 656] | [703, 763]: -0.8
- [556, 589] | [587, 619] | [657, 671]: -0.2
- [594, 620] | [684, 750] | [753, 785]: -1.3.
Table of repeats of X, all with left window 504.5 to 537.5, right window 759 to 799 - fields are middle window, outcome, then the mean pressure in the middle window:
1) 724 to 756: -0.017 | 284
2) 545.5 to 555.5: 0.015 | 299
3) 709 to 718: -0.021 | 288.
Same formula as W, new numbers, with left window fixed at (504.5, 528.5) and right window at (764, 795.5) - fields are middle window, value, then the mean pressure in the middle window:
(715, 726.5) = -0.2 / 287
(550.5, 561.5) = 0.2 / 299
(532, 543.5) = 0.2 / 300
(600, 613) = -0.1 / 298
